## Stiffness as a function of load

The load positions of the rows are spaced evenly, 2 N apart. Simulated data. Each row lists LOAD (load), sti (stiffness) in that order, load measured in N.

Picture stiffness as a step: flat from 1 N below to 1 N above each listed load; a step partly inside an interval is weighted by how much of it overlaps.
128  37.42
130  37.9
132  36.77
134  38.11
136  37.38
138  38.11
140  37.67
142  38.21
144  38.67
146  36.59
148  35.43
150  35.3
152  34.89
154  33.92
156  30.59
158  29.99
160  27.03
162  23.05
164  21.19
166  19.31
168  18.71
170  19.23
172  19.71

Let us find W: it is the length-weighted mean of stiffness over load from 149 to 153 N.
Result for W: 35.1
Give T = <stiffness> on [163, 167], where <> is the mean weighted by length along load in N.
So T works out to 20.2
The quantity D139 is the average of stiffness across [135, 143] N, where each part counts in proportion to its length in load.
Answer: 37.8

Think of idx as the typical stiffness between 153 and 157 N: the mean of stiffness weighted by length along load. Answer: 32.3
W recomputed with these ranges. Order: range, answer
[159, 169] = 21.9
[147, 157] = 34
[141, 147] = 37.8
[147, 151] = 35.4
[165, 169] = 19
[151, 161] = 31.3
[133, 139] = 37.9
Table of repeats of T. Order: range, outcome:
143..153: 36.2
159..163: 25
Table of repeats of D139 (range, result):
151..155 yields 34.4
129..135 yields 37.6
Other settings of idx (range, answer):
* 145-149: 36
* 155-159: 30.3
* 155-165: 26.4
